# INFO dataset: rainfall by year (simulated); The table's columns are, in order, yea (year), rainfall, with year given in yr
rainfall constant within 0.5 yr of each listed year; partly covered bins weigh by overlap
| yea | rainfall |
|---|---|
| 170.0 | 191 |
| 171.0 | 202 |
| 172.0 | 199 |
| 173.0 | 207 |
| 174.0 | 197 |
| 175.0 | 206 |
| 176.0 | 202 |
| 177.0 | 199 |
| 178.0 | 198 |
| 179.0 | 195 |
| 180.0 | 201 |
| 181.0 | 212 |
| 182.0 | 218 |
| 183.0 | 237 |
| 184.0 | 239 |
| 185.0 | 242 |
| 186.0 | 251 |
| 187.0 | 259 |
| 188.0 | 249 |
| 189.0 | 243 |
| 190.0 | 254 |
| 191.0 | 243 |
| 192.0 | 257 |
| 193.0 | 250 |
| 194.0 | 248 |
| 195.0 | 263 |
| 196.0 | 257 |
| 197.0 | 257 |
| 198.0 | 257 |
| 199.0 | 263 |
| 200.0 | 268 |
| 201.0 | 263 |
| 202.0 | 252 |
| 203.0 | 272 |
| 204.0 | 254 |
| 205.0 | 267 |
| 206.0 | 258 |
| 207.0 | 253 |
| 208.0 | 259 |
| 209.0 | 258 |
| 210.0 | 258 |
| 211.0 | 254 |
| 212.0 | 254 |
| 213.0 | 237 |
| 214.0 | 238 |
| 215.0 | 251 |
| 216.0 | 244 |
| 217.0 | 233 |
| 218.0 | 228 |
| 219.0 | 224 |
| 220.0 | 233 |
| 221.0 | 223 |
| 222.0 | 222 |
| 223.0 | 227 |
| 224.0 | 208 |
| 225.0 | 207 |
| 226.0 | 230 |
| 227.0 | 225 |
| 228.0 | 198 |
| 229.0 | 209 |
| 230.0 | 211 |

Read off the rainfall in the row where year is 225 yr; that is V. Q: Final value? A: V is 207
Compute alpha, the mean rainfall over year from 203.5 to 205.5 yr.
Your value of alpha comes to 260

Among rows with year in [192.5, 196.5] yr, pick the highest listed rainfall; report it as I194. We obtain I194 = 263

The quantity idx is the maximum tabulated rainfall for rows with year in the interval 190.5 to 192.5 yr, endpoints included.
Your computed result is 257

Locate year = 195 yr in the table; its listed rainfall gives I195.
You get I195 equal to 263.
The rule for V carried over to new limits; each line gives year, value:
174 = 197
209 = 258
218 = 228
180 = 201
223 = 227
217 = 233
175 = 206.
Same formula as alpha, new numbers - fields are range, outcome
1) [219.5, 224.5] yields 223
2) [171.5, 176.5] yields 202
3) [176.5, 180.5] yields 198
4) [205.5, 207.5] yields 256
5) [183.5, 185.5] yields 240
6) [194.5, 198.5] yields 258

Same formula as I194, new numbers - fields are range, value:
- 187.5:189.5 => 249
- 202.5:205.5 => 272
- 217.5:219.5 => 228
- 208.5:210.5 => 258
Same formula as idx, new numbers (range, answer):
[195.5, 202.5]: 268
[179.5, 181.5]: 212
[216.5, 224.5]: 233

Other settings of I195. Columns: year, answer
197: 257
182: 218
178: 198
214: 238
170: 191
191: 243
